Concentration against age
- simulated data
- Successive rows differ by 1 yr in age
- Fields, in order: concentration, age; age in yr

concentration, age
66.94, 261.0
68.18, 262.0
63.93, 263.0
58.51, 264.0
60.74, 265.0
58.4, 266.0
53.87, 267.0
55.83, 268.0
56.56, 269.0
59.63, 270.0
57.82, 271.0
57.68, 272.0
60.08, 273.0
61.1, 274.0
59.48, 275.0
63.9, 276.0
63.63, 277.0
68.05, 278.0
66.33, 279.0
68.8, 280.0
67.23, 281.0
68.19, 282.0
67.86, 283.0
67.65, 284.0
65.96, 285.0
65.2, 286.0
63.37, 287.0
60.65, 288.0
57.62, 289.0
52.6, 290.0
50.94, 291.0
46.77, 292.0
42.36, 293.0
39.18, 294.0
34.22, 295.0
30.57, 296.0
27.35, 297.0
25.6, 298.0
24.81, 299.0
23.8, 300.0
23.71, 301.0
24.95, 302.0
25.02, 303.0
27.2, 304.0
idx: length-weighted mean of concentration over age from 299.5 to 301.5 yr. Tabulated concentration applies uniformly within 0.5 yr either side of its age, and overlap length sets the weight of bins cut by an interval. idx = 23.8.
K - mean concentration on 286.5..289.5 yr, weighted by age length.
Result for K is 60.5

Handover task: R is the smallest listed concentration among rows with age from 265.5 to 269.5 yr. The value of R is 53.87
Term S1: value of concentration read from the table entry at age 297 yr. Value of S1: 27.35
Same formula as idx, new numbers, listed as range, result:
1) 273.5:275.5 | 60.3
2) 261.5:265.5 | 62.8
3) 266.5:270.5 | 56.5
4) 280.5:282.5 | 67.7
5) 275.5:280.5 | 66.1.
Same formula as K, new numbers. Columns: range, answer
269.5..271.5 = 58.7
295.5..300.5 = 26.4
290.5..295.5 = 42.7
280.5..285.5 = 67.4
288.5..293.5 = 50.1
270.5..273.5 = 58.5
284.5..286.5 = 65.6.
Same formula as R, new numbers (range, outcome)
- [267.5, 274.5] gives 55.83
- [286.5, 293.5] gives 42.36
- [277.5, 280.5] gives 66.33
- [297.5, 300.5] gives 23.8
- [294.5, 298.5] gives 25.6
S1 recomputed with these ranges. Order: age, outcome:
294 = 39.18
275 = 59.48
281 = 67.23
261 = 66.94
